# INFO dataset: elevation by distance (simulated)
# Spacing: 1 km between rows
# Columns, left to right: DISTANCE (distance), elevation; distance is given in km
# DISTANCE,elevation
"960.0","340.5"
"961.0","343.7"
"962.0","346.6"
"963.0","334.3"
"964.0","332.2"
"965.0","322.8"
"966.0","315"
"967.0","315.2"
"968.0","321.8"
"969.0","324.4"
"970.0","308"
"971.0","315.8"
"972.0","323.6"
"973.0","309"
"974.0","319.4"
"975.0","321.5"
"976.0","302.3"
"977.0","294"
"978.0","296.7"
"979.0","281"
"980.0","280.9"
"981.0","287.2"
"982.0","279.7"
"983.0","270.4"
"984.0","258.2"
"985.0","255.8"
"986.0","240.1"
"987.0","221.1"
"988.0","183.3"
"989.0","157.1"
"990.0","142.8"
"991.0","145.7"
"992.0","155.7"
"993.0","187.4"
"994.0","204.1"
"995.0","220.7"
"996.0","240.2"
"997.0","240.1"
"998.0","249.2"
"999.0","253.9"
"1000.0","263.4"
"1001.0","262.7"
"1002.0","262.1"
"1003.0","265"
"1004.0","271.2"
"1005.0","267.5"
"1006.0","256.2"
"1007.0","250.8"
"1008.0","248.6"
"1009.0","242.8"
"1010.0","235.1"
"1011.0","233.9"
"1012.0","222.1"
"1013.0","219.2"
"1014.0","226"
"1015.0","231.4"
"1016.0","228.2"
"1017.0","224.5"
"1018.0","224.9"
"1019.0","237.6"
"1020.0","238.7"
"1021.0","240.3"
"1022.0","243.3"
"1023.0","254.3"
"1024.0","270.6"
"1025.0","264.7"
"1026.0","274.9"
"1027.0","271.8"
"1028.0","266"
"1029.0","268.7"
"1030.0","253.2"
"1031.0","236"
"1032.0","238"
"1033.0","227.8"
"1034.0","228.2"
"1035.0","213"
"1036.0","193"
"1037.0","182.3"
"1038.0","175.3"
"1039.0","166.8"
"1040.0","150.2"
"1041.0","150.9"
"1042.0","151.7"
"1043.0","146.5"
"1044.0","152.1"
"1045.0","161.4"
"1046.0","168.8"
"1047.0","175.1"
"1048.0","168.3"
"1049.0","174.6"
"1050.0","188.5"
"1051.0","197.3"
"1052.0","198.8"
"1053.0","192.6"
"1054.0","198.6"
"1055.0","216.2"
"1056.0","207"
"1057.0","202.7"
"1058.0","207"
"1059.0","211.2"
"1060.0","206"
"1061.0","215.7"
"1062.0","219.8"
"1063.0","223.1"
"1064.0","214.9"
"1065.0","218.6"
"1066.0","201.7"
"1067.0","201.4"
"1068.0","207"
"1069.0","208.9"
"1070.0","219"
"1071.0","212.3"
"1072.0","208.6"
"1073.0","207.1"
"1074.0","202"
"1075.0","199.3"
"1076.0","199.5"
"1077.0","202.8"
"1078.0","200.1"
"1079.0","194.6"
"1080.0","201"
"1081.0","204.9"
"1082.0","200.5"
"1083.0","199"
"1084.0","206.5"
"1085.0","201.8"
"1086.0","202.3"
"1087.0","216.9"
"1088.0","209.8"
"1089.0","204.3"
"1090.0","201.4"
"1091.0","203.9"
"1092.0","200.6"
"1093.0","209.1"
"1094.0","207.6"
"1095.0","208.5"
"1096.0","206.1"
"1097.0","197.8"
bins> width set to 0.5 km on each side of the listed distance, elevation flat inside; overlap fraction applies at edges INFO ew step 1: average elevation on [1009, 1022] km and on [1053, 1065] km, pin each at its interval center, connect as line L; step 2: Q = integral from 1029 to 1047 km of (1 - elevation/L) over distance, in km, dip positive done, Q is 2.5 km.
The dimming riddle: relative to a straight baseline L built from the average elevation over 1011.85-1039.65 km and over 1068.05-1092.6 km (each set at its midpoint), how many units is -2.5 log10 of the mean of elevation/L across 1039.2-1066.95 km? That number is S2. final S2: 0.15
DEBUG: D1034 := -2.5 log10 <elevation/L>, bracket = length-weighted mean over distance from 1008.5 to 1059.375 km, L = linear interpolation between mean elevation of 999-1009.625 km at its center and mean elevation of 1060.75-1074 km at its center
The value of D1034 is 0.12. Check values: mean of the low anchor 259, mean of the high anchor 212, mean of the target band 213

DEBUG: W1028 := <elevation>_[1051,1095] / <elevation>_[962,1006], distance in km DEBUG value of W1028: 0.8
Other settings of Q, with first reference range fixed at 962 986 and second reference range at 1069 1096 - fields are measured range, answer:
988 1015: 4.9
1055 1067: 0.7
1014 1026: 0.9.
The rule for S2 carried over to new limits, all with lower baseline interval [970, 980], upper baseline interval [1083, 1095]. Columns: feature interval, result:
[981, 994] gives 0.37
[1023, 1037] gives 0.06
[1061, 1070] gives 0.07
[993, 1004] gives 0.17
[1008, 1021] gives 0.17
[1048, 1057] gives 0.21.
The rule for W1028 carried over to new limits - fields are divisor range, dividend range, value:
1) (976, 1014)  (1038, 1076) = 0.81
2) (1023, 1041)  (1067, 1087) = 0.90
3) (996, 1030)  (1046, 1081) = 0.81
